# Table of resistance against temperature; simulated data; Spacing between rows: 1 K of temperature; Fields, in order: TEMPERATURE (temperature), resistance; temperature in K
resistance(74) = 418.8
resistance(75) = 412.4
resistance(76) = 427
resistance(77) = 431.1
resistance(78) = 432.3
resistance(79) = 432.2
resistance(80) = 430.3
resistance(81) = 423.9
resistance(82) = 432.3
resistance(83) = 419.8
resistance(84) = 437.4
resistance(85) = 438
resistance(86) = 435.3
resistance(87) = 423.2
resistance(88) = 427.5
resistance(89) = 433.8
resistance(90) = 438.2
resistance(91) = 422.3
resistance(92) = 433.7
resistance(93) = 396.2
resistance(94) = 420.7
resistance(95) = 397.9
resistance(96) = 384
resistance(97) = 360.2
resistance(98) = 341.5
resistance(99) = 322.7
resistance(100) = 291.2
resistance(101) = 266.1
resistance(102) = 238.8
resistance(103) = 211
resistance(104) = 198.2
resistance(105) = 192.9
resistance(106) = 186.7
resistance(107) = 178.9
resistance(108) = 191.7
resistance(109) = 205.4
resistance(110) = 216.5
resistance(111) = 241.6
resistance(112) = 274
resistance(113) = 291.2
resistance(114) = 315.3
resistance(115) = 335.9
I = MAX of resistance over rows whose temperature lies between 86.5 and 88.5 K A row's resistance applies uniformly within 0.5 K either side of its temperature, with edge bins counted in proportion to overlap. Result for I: 427.5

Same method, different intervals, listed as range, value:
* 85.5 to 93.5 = 438.2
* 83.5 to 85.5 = 438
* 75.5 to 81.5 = 432.3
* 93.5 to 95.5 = 420.7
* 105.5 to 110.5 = 216.5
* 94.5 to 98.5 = 397.9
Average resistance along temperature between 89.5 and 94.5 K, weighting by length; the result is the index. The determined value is 422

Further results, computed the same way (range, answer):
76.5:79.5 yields 432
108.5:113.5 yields 246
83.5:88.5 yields 432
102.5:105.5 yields 201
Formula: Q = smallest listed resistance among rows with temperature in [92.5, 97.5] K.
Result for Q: 360.2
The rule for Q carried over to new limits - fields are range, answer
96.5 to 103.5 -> 211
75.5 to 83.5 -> 419.8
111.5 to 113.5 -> 274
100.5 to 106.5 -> 186.7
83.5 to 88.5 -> 423.2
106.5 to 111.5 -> 178.9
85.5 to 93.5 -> 396.2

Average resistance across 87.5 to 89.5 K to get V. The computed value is 431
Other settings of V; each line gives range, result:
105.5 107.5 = 183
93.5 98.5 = 381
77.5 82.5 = 430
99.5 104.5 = 241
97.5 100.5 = 318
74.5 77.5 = 424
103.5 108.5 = 190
